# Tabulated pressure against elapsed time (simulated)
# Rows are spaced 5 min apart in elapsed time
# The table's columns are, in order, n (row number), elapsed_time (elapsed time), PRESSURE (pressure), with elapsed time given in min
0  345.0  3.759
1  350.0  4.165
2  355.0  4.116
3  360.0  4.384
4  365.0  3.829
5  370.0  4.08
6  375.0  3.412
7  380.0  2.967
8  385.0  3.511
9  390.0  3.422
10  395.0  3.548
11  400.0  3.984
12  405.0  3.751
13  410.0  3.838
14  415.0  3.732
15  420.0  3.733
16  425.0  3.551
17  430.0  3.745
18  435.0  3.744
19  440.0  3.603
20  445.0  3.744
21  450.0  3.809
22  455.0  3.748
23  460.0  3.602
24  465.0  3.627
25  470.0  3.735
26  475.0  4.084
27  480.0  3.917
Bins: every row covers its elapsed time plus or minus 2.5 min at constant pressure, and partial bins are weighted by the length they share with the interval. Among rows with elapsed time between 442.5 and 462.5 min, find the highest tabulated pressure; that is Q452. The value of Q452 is 3.809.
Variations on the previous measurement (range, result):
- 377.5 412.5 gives 3.984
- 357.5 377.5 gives 4.384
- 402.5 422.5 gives 3.838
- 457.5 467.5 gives 3.627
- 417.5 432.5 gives 3.745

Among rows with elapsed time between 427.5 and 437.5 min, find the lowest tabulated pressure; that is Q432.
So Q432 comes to 3.744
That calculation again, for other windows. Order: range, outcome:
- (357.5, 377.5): 3.412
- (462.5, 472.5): 3.627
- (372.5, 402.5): 2.967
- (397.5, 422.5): 3.732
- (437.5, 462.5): 3.602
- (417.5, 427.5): 3.551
